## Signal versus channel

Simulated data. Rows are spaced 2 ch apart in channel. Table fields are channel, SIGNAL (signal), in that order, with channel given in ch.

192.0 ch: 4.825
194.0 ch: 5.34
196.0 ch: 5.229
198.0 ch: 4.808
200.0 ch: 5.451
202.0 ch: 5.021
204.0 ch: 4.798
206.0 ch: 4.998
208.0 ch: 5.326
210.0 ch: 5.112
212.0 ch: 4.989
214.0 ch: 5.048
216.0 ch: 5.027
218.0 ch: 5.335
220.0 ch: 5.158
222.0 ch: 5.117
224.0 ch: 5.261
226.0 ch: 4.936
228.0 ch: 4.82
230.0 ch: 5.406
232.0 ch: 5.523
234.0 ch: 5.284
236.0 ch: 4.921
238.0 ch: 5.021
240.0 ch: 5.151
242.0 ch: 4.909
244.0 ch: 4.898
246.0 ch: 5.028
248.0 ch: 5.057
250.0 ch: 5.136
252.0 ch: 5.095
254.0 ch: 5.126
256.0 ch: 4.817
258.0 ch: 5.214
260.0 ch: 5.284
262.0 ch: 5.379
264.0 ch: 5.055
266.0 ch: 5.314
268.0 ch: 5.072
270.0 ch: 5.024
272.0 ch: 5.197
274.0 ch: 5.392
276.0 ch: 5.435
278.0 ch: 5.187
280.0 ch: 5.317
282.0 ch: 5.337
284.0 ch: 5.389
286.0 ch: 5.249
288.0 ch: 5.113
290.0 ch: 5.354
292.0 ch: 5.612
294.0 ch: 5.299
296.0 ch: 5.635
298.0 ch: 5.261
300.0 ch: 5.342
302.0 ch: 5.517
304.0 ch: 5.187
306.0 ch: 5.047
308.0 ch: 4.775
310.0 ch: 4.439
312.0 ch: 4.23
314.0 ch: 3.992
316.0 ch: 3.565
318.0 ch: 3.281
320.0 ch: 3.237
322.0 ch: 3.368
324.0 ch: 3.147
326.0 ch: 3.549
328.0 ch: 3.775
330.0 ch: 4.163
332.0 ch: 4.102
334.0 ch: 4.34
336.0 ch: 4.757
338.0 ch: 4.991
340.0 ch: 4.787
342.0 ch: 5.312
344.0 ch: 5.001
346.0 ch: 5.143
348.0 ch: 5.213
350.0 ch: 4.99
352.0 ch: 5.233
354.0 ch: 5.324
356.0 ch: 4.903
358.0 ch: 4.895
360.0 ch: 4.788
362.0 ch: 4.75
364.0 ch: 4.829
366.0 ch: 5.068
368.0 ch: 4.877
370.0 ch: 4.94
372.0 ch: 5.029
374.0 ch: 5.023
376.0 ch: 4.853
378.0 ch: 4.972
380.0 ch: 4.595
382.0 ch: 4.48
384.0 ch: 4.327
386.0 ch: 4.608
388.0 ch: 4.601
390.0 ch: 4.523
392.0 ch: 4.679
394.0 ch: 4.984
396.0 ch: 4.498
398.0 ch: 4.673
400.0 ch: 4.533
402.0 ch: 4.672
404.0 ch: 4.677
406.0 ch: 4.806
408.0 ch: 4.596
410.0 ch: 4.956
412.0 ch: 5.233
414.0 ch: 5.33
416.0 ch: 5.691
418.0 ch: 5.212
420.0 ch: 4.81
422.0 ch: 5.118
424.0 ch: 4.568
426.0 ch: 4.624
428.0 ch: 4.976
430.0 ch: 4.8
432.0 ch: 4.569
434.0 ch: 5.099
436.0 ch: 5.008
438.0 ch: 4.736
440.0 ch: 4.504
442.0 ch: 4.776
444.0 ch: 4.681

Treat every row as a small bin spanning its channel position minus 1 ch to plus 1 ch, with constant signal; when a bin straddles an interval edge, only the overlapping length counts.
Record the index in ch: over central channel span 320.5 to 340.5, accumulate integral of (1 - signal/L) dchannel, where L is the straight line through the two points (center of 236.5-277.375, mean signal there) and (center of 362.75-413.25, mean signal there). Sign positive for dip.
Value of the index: 3.5 ch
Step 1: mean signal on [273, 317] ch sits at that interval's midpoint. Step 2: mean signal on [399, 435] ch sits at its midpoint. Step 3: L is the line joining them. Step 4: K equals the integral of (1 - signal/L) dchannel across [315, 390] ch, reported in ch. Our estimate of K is 6.5 ch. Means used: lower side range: 5.08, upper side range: 4.9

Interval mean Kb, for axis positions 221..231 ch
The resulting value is 5.11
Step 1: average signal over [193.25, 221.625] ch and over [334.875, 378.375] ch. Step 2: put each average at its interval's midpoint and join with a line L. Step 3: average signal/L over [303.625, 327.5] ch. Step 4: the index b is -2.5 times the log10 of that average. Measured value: 0.26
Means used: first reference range 5.12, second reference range 4.98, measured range 3.95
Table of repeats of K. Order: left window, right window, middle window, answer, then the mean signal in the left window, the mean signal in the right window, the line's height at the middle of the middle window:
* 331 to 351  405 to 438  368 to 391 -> 0.8 ch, 4.86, 4.96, 4.91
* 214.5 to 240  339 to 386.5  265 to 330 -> 3.5 ch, 5.15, 4.92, 5.03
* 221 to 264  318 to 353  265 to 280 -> -1.1 ch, 5.11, 4.39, 4.88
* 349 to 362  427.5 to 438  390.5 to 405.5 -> 0.8 ch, 5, 4.87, 4.93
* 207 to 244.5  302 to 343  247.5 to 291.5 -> -4.6 ch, 5.12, 4.23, 4.72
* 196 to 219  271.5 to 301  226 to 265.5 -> 0.8 ch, 5.09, 5.34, 5.21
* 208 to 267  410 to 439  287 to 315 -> 0.1 ch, 5.12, 4.98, 5.07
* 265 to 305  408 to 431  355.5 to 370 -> 0.7 ch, 5.31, 5.01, 5.14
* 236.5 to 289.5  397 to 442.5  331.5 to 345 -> 0.6 ch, 5.16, 4.87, 5.02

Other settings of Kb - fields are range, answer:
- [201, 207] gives 4.94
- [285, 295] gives 5.33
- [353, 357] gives 5.11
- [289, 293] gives 5.48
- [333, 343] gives 4.84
